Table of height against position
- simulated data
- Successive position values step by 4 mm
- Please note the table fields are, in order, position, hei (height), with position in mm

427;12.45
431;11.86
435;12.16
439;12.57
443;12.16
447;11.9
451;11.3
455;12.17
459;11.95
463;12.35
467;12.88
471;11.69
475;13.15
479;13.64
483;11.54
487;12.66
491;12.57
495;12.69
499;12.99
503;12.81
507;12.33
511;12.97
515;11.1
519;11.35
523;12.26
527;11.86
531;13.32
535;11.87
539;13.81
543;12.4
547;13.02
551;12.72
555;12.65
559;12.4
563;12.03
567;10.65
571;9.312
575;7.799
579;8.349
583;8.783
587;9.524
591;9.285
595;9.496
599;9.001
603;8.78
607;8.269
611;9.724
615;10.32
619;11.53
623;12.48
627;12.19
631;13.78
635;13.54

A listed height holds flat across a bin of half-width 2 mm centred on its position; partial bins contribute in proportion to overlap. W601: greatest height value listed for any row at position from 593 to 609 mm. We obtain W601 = 9.496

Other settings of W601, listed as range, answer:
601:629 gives 12.48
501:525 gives 12.97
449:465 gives 12.35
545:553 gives 13.02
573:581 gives 8.349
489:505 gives 12.99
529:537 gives 13.32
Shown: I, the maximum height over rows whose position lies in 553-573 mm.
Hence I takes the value 12.65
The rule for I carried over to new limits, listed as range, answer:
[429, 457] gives 12.57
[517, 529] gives 12.26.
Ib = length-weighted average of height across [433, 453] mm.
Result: 12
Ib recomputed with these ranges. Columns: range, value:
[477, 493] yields 12.6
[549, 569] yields 12.1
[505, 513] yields 12.7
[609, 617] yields 10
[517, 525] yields 11.8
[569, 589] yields 8.75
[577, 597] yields 9.09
